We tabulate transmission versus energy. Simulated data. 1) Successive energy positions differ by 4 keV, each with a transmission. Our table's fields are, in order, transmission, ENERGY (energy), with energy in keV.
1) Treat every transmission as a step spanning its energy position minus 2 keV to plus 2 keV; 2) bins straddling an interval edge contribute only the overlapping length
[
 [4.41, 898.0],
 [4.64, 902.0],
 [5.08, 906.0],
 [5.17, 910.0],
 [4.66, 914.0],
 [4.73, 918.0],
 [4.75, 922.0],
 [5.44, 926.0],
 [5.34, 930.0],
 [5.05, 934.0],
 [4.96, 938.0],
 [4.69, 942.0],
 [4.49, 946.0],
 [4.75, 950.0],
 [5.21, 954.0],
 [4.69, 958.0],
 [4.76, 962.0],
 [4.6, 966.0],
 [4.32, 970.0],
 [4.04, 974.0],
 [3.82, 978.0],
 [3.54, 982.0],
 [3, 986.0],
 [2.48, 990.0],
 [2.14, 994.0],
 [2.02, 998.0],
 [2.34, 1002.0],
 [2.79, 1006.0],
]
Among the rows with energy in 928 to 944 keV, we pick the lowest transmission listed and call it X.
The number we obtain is 4.69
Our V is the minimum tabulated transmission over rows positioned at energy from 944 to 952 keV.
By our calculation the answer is 4.49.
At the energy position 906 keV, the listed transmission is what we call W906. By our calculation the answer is 5.08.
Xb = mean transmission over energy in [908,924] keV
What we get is 4.83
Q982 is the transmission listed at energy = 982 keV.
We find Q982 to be 3.54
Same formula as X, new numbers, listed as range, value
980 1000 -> 2.02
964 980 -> 3.82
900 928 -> 4.64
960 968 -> 4.6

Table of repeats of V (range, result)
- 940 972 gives 4.32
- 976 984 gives 3.54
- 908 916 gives 4.66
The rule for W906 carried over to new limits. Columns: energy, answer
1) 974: 4.04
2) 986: 3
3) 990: 2.48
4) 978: 3.82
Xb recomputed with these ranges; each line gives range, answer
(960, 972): 4.56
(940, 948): 4.59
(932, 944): 4.9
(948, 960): 4.88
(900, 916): 4.89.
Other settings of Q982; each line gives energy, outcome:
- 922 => 4.75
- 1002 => 2.34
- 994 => 2.14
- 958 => 4.69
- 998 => 2.02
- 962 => 4.76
